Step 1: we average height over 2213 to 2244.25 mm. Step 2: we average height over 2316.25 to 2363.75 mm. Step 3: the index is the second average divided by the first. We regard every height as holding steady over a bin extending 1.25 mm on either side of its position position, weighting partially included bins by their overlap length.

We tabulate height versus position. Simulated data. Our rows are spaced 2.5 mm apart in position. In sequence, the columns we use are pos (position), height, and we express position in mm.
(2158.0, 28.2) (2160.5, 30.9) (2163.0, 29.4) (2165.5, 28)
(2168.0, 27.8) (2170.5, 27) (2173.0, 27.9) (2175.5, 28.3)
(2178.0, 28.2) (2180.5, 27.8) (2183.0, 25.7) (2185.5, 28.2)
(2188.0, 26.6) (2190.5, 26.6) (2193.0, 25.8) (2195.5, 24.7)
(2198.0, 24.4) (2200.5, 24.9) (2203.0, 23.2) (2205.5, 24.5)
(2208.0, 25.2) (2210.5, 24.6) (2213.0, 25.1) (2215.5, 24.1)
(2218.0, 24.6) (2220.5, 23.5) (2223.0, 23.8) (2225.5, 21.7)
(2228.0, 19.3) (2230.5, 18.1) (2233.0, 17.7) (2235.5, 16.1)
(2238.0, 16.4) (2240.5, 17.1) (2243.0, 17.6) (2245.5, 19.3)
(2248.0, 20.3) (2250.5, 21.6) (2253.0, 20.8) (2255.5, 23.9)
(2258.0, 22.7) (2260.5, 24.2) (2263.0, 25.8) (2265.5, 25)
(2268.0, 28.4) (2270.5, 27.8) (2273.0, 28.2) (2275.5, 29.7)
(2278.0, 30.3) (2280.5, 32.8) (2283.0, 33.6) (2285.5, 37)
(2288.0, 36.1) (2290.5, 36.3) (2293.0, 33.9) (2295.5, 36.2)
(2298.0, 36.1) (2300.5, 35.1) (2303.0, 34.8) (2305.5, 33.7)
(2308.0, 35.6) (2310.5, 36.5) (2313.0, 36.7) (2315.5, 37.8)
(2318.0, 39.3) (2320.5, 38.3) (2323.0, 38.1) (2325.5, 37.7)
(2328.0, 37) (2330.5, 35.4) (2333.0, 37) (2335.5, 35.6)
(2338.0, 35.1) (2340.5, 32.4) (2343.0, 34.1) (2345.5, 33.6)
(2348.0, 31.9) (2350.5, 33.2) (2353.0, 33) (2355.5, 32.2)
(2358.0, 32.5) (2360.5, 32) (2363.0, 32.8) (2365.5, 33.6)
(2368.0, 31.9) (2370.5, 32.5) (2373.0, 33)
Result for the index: 1.7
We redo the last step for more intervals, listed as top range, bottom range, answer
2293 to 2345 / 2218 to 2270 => 1.69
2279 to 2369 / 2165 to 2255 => 1.49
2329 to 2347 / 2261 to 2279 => 1.25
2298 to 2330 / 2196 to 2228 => 1.53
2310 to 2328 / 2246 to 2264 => 1.67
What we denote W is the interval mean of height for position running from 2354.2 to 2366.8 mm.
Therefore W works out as 32.6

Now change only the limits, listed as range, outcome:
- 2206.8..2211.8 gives 24.9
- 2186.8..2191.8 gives 26.6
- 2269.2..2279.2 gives 29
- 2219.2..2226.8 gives 23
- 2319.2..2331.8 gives 37.3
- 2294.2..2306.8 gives 35.2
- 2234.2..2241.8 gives 16.5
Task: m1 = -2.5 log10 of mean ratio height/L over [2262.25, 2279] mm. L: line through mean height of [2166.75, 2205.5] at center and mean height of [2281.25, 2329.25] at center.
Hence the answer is 0.196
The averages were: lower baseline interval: 26.4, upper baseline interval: 36.3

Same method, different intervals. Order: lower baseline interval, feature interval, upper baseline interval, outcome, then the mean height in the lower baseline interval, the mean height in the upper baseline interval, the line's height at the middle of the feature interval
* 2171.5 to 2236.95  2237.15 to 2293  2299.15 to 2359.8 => 0.13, 24.2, 35.2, 29.6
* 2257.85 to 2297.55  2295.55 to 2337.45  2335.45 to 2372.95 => -0.15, 30.8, 33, 31.9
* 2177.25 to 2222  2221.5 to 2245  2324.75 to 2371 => 0.41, 25.4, 33.8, 27.3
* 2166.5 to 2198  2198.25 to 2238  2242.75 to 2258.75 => 0.08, 27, 21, 23.9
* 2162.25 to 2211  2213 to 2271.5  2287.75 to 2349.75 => 0.36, 26.4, 35.7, 30.4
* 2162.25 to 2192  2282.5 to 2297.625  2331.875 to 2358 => -0.13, 27.6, 33.7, 31.7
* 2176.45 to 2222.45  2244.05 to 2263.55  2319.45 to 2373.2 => 0.28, 25.4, 34.2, 28.7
